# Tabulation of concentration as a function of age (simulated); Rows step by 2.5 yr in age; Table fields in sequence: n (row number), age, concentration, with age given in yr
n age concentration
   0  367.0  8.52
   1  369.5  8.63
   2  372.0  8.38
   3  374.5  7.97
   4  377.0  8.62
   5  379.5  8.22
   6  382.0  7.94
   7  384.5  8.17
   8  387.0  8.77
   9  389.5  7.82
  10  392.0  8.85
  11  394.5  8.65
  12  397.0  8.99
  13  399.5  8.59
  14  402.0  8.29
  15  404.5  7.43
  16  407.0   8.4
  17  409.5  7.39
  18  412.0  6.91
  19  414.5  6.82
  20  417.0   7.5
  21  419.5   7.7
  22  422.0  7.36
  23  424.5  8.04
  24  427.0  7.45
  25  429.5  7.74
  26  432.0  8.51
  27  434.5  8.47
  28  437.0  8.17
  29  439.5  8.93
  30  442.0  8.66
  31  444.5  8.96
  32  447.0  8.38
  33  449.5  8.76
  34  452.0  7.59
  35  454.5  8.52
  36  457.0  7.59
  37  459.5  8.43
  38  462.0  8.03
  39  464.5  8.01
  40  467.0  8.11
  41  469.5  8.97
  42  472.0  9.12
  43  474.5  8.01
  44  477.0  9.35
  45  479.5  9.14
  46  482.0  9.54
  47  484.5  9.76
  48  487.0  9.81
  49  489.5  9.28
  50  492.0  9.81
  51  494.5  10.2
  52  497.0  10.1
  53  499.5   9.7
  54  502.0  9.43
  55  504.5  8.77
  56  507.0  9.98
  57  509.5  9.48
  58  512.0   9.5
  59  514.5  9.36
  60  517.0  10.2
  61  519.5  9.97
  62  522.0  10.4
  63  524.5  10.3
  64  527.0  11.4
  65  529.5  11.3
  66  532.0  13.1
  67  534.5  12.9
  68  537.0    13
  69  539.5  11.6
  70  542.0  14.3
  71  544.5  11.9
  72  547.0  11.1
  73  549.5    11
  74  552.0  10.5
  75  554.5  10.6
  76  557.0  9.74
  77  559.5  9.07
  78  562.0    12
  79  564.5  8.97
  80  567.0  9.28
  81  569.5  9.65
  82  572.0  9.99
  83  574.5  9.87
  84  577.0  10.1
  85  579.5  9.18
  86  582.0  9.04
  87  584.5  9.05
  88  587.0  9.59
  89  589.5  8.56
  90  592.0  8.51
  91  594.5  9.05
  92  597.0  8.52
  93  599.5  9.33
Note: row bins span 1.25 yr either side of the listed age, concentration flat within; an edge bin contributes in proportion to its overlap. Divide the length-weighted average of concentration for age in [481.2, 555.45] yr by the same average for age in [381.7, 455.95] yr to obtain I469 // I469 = 1.31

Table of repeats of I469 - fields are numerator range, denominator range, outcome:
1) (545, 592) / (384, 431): 1.24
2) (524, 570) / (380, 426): 1.40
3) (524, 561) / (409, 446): 1.45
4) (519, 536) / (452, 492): 1.30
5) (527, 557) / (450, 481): 1.40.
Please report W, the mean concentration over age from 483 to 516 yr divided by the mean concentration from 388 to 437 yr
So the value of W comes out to 1.2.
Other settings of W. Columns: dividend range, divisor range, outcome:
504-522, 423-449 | 1.16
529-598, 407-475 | 1.29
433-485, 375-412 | 1.04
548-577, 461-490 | 1.13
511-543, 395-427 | 1.45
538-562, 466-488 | 1.23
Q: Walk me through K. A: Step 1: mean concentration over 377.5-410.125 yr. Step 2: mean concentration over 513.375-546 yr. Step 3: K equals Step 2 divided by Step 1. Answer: 1.39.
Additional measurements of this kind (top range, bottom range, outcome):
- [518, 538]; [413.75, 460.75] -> 1.42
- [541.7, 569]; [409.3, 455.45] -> 1.33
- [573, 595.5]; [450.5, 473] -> 1.12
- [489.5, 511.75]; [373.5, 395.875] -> 1.16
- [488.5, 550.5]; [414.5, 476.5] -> 1.31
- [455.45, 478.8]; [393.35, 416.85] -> 1.06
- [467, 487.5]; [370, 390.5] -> 1.11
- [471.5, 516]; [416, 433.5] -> 1.22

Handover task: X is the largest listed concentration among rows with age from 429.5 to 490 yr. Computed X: 9.81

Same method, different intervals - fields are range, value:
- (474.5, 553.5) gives 14.3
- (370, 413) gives 8.99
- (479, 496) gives 10.2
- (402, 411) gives 8.4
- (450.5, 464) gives 8.52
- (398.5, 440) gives 8.93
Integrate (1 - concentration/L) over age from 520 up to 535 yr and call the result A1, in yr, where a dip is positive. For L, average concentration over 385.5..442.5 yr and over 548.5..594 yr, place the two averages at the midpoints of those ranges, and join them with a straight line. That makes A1 -3.54 yr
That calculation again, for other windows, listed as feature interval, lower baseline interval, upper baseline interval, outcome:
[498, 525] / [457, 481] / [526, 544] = 3.32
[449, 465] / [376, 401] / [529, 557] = 2.98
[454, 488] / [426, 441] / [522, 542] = 3.29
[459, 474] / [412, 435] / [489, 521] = 0.53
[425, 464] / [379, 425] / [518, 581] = 2.37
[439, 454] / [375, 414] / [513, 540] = 1.34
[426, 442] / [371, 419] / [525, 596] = 0.73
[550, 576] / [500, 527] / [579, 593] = -2.10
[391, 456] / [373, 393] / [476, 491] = 4.86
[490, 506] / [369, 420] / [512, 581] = 0.38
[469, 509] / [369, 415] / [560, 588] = -2.09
